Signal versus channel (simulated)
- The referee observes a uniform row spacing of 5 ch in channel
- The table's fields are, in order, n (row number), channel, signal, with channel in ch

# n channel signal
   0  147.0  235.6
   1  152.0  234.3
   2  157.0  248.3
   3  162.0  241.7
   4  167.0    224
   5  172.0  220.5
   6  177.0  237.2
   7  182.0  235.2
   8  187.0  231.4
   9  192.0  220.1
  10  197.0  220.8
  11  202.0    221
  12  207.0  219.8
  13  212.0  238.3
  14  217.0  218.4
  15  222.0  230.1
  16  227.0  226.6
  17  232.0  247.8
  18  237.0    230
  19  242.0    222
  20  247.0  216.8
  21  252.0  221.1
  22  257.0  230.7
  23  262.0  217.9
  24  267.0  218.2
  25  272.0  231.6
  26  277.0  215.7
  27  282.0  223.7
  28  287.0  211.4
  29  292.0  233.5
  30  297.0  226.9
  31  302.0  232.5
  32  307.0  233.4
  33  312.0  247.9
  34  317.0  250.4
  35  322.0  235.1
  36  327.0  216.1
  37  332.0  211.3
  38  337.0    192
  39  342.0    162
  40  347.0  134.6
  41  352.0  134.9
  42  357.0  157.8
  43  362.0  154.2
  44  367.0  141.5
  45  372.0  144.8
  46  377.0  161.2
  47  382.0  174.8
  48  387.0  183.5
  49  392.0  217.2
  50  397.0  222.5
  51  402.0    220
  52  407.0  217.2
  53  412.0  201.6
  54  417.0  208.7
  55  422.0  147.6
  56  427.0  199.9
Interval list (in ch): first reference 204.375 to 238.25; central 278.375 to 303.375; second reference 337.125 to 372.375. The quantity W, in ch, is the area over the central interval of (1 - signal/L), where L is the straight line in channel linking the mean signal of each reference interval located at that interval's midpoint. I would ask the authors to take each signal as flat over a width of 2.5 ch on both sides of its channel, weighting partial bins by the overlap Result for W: -4.9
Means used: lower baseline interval 230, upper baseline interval 150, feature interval 225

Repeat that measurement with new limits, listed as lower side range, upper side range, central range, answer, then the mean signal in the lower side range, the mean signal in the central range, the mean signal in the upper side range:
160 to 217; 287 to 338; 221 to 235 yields -0.45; 228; 235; 228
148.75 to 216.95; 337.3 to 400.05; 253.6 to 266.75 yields -1.25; 230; 223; 167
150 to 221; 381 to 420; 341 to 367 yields 7.87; 229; 147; 206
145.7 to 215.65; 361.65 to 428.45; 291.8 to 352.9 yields -2.40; 230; 209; 186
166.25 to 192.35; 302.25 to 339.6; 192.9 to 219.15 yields 0.58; 229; 224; 227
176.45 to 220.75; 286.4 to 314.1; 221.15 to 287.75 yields 1.39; 227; 225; 232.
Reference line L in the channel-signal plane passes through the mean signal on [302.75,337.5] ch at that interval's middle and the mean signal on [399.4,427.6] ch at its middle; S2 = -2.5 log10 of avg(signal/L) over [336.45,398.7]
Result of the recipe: 0.269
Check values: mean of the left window 229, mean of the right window 199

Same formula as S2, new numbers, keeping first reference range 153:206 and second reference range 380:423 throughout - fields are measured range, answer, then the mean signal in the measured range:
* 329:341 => 0.07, 197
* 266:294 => -0.03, 222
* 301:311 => -0.10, 235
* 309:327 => -0.14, 240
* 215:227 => 0.00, 225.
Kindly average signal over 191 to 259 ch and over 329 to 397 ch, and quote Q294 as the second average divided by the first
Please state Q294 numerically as 0.7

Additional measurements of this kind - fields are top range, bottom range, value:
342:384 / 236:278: 0.68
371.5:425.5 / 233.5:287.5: 0.87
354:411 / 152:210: 0.79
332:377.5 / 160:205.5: 0.69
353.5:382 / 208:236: 0.66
